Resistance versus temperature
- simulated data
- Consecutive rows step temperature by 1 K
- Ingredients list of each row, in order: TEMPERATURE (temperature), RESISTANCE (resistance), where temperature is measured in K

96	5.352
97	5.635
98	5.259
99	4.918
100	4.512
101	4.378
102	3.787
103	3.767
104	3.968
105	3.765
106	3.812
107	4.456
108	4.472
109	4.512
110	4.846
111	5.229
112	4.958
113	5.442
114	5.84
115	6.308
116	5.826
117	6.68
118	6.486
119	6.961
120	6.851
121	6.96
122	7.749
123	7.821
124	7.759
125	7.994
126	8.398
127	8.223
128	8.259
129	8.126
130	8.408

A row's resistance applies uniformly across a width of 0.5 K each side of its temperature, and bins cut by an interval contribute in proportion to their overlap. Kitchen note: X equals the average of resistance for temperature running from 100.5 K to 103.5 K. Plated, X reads 3.98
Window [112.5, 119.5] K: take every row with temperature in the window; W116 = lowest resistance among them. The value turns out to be 5.442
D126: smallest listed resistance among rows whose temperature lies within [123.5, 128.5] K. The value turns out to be 7.759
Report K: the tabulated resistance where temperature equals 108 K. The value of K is 4.472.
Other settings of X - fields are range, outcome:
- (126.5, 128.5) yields 8.24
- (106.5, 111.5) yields 4.7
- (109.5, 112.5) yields 5.01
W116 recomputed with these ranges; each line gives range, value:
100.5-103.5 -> 3.767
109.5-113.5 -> 4.846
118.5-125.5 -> 6.851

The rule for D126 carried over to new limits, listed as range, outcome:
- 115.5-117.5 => 5.826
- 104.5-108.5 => 3.765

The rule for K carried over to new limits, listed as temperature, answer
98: 5.259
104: 3.968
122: 7.749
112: 4.958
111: 5.229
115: 6.308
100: 4.512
